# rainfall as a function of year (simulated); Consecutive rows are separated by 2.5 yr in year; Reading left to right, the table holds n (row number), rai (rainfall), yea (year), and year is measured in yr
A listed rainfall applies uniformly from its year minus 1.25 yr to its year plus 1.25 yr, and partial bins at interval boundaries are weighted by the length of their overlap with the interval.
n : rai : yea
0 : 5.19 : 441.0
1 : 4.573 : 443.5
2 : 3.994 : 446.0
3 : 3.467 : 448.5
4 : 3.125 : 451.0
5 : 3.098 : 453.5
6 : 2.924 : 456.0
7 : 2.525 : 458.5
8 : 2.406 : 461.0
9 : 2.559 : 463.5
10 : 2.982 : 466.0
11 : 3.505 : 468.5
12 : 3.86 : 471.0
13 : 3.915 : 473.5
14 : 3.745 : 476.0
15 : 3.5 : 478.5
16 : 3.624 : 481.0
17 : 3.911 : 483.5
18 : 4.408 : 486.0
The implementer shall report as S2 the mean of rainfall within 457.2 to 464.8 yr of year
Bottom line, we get 2.5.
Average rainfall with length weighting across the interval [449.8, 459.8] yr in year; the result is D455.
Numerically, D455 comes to 2.91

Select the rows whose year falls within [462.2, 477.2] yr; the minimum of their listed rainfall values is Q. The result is 2.559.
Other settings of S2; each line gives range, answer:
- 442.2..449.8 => 4.01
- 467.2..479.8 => 3.7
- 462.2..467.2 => 2.76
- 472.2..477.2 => 3.83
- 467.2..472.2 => 3.67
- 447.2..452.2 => 3.3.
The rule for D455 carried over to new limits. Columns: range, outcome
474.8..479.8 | 3.62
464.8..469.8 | 3.25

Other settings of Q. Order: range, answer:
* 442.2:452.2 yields 3.125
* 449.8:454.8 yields 3.098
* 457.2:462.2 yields 2.406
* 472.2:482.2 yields 3.5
